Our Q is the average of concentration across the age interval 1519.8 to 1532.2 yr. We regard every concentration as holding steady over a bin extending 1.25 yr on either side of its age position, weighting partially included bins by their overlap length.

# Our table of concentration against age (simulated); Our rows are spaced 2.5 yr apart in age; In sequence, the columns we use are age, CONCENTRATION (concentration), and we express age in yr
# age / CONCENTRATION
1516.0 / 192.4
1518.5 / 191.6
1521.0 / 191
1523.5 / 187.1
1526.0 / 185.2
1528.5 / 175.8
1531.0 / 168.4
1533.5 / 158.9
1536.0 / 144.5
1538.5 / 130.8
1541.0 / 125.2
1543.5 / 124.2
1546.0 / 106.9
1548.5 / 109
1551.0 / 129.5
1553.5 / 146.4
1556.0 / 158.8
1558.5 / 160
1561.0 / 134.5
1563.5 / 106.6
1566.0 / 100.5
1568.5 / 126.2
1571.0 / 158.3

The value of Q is 182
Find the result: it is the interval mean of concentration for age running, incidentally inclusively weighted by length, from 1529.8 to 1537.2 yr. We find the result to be 157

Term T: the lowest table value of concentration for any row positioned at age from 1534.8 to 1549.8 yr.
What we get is 106.9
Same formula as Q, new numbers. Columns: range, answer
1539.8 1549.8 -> 116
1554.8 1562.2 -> 151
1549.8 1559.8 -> 149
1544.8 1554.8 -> 123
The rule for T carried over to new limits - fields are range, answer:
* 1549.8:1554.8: 129.5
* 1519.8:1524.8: 187.1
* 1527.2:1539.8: 130.8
